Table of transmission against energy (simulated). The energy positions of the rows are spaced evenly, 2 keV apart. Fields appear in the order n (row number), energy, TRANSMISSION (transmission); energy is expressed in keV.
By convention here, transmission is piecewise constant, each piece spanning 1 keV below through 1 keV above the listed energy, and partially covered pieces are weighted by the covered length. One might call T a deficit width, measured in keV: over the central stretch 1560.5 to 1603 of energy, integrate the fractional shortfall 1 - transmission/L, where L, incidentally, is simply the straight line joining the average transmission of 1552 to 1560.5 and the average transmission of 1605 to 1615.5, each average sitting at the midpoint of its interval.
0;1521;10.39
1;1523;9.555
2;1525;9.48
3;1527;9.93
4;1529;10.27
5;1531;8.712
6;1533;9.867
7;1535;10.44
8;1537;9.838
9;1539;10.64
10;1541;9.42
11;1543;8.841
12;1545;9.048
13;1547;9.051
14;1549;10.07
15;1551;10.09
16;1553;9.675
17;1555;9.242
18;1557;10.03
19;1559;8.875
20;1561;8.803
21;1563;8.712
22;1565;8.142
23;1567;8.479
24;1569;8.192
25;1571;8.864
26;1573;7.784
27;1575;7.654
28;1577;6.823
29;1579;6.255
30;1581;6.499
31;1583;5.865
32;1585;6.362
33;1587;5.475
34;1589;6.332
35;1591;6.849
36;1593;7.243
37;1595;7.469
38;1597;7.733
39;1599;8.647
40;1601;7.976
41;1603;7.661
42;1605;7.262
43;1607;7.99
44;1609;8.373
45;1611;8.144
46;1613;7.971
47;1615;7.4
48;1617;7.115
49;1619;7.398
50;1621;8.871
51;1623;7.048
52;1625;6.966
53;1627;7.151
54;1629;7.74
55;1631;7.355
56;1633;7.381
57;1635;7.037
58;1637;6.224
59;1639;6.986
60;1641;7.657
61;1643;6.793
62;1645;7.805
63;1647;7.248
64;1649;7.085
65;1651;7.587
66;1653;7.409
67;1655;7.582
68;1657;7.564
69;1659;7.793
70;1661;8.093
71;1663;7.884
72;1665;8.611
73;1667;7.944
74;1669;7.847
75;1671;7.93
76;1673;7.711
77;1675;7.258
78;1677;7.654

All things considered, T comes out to 6.3 keV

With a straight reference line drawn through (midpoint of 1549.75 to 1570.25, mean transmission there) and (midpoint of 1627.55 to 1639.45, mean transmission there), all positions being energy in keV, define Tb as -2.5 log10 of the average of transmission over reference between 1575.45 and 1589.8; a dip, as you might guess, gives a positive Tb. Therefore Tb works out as 0.32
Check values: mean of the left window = 9.03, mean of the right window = 7.13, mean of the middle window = 6.28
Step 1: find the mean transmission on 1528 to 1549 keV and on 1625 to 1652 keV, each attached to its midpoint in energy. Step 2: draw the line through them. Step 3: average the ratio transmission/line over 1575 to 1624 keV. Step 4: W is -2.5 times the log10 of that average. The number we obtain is 0.12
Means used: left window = 9.63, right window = 7.22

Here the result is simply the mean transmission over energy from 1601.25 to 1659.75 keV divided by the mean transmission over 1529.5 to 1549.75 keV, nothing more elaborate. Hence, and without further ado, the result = 0.78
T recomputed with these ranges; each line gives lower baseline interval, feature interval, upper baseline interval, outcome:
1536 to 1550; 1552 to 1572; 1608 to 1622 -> 0.5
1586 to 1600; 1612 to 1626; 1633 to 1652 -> -0.8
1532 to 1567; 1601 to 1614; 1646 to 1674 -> 1.0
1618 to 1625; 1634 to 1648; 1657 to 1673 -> 1.2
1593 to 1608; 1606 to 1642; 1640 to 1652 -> 0.4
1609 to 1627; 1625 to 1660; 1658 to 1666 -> 2.6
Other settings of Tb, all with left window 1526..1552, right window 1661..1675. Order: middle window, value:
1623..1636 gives 0.168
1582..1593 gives 0.397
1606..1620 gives 0.123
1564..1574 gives 0.124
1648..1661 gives 0.080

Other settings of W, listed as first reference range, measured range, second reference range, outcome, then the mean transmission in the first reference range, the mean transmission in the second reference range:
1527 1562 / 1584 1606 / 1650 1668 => 0.22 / 9.59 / 7.83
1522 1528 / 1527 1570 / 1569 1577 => -0.07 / 9.65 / 7.95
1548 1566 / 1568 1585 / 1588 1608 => 0.18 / 9.29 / 7.52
